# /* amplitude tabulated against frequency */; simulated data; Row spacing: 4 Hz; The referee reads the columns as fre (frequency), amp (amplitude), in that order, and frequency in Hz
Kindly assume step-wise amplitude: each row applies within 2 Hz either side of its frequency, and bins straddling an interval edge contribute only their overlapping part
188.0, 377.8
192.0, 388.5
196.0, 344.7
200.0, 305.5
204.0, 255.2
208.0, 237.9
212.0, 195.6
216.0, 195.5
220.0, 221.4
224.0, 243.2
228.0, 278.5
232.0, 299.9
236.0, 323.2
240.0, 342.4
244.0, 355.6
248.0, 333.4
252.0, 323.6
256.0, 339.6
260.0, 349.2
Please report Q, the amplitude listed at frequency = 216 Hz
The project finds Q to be 195.5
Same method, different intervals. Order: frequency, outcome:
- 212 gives 195.6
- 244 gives 355.6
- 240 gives 342.4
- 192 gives 388.5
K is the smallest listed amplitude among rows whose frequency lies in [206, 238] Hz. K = 195.5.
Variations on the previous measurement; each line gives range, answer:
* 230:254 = 299.9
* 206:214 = 195.6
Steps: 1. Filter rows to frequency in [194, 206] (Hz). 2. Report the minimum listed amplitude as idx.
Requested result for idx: 255.2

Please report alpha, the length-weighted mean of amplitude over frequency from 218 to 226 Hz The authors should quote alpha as 232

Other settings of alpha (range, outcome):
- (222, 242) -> 297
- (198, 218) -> 238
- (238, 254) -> 339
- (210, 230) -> 227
